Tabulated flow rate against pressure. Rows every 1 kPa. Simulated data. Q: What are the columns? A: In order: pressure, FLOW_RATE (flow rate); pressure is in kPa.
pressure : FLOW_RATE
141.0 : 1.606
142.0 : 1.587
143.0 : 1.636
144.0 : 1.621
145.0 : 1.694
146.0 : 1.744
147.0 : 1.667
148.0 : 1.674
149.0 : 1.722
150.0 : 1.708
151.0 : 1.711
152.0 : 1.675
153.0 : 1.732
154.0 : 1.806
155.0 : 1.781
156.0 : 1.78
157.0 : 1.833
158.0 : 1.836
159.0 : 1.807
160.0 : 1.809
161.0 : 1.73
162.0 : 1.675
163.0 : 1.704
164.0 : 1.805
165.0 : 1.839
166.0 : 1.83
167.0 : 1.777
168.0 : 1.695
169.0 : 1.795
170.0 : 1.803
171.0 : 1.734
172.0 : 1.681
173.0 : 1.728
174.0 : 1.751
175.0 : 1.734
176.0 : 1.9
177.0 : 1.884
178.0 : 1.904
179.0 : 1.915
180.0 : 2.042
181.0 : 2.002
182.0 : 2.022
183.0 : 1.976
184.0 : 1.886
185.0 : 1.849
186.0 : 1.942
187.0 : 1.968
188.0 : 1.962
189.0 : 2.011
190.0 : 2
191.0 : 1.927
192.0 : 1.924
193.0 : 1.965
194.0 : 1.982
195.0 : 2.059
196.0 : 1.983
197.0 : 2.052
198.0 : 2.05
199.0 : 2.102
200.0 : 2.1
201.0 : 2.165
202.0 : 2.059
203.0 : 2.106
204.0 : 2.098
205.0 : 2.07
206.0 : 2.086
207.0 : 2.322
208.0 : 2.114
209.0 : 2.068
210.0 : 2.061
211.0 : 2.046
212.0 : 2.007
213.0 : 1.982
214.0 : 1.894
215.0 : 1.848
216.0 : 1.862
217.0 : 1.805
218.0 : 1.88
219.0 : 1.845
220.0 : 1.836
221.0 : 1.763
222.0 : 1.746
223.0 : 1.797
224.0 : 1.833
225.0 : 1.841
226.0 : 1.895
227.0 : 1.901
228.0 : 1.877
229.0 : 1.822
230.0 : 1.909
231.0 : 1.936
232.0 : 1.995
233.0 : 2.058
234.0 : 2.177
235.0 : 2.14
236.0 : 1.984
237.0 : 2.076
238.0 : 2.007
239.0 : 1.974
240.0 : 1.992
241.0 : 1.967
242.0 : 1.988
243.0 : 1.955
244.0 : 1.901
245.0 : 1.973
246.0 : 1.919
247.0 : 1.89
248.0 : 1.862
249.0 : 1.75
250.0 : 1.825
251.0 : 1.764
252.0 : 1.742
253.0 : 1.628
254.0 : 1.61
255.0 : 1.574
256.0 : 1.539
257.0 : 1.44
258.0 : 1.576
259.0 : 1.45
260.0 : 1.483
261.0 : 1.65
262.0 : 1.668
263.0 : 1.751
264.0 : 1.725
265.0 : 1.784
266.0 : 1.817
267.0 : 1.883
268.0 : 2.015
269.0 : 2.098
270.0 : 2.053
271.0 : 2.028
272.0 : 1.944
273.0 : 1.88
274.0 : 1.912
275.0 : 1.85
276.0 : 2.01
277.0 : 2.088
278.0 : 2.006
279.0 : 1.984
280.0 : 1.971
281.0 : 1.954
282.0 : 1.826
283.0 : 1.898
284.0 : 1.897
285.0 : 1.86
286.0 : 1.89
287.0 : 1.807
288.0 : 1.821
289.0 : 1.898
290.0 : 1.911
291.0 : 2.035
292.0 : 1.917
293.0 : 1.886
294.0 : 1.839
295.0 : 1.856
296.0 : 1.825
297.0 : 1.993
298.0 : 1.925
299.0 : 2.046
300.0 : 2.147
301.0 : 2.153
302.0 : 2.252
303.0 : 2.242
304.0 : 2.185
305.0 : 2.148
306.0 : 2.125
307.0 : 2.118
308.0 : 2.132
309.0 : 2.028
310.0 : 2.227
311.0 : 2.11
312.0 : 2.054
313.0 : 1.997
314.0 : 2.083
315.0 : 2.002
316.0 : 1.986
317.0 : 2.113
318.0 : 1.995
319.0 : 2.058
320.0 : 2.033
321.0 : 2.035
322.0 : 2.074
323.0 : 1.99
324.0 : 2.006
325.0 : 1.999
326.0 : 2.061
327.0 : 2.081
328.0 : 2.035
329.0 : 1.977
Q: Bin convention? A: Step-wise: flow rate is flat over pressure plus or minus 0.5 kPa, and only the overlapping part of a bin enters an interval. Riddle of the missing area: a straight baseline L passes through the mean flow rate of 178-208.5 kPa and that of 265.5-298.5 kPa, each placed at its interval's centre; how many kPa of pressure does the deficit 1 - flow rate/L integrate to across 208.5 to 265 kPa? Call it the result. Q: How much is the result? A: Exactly 3.7 kPa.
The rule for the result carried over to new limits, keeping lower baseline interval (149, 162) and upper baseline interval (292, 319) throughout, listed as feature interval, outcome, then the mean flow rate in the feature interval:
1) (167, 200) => -1.8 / 1.91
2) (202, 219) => -1.3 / 2.01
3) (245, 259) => 1.8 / 1.7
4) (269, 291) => 0.8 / 1.93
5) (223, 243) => -0.5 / 1.96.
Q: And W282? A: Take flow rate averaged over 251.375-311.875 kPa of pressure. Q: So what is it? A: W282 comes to 1.9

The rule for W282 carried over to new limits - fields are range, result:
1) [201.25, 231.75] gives 1.95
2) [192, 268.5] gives 1.9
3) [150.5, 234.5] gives 1.91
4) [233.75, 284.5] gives 1.86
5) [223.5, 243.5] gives 1.97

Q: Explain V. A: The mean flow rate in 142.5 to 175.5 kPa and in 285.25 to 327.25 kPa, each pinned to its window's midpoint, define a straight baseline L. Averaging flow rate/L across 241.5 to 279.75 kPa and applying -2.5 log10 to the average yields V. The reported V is 0.07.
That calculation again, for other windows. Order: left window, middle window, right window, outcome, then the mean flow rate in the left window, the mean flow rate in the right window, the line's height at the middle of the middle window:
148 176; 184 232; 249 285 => -0.11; 1.76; 1.81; 1.78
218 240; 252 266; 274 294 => 0.19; 1.92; 1.92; 1.92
